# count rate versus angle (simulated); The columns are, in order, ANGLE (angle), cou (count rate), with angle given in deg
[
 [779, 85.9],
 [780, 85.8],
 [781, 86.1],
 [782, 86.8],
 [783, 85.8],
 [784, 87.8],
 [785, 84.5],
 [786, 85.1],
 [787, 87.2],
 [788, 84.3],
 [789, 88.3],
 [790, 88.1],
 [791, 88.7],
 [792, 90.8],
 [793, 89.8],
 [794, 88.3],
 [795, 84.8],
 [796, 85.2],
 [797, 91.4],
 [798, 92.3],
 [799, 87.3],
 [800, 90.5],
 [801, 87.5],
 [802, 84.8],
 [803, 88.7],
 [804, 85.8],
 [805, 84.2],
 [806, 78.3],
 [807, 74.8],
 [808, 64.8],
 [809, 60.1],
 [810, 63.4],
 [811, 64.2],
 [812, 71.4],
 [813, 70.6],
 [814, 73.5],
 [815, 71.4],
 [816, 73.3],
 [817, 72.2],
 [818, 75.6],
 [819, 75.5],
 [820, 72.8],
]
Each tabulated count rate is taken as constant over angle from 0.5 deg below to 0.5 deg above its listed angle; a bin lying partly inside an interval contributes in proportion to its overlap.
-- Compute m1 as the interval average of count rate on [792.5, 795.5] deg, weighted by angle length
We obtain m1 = 87.6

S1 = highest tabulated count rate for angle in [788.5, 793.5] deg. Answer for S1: 90.8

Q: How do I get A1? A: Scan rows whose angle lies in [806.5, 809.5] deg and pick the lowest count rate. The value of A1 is 60.1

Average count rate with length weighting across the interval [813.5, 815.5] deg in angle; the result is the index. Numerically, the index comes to 72.5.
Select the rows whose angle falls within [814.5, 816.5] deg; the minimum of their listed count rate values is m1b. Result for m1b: 71.4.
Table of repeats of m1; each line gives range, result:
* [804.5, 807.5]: 79.1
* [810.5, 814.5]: 69.9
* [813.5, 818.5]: 73.2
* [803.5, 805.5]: 85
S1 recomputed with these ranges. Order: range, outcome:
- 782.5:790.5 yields 88.3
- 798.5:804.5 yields 90.5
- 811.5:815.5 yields 73.5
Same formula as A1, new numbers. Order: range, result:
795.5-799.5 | 85.2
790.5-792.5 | 88.7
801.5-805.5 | 84.2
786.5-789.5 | 84.3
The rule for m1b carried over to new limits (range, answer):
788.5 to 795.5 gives 84.8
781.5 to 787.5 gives 84.5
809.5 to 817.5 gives 63.4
